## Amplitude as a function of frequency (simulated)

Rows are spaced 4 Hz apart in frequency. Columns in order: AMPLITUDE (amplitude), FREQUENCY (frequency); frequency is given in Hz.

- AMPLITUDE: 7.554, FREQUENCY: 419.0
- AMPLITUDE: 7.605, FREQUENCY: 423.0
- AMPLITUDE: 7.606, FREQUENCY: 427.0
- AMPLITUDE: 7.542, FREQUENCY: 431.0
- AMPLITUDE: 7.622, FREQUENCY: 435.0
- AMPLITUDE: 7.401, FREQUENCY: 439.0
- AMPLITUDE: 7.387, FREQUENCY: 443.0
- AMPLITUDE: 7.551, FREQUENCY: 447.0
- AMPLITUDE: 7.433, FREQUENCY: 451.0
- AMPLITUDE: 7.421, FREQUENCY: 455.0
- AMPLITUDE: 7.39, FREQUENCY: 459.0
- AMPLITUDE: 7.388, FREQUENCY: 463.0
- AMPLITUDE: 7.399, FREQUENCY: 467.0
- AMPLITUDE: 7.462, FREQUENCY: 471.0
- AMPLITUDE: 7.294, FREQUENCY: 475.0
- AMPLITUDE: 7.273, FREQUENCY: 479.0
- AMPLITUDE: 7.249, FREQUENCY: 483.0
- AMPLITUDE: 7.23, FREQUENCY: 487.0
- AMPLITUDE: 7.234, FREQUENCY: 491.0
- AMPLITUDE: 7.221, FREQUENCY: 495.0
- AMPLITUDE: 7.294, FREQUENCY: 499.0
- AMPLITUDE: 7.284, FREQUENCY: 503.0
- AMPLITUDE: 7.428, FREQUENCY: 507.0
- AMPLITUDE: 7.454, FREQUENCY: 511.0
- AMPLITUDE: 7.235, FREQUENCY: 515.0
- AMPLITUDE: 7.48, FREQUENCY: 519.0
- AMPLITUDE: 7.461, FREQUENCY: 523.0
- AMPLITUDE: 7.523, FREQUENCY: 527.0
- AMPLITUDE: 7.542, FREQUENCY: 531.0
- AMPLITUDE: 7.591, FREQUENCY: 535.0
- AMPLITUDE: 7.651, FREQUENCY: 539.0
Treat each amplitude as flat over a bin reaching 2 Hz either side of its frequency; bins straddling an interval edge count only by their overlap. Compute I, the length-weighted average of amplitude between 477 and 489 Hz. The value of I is 7.25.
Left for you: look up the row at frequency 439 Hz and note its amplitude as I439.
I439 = 7.401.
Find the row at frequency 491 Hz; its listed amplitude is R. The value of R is 7.234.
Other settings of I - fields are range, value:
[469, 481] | 7.34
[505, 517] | 7.37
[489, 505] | 7.26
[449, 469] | 7.41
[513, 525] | 7.39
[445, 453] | 7.49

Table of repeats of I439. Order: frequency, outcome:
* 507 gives 7.428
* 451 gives 7.433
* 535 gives 7.591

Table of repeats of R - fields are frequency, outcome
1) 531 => 7.542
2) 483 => 7.249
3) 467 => 7.399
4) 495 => 7.221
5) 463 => 7.388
